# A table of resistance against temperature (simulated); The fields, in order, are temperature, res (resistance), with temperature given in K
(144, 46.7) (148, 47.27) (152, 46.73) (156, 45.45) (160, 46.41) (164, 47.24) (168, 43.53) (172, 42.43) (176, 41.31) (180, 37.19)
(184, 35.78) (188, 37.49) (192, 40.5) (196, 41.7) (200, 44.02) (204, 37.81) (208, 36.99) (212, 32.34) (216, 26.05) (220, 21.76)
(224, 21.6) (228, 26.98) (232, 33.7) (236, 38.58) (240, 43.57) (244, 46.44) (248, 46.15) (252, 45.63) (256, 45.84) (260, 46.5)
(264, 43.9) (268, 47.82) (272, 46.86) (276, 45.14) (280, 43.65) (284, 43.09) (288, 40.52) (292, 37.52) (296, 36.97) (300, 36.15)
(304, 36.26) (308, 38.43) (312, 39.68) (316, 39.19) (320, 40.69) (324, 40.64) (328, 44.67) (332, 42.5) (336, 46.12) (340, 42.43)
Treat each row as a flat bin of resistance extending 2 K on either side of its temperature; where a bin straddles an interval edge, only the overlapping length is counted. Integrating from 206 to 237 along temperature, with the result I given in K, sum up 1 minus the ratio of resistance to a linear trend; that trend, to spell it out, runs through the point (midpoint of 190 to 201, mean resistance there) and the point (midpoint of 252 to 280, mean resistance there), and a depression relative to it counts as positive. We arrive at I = 9.9 K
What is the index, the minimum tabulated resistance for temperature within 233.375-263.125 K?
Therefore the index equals 38.58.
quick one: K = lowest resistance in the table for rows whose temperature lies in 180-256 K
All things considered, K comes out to 21.6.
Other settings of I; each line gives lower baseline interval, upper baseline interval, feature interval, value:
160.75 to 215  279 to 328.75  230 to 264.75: -3.2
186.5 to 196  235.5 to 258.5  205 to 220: 3.9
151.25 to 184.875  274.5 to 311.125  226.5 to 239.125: 2.1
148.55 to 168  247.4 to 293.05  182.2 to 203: 2.7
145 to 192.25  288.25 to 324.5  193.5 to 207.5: 0.4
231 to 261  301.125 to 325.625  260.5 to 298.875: -1.4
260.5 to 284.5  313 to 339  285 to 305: 2.8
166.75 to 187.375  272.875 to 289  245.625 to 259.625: -1.1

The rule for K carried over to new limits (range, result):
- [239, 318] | 36.15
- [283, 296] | 36.97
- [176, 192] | 35.78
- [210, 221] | 21.76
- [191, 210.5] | 36.99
